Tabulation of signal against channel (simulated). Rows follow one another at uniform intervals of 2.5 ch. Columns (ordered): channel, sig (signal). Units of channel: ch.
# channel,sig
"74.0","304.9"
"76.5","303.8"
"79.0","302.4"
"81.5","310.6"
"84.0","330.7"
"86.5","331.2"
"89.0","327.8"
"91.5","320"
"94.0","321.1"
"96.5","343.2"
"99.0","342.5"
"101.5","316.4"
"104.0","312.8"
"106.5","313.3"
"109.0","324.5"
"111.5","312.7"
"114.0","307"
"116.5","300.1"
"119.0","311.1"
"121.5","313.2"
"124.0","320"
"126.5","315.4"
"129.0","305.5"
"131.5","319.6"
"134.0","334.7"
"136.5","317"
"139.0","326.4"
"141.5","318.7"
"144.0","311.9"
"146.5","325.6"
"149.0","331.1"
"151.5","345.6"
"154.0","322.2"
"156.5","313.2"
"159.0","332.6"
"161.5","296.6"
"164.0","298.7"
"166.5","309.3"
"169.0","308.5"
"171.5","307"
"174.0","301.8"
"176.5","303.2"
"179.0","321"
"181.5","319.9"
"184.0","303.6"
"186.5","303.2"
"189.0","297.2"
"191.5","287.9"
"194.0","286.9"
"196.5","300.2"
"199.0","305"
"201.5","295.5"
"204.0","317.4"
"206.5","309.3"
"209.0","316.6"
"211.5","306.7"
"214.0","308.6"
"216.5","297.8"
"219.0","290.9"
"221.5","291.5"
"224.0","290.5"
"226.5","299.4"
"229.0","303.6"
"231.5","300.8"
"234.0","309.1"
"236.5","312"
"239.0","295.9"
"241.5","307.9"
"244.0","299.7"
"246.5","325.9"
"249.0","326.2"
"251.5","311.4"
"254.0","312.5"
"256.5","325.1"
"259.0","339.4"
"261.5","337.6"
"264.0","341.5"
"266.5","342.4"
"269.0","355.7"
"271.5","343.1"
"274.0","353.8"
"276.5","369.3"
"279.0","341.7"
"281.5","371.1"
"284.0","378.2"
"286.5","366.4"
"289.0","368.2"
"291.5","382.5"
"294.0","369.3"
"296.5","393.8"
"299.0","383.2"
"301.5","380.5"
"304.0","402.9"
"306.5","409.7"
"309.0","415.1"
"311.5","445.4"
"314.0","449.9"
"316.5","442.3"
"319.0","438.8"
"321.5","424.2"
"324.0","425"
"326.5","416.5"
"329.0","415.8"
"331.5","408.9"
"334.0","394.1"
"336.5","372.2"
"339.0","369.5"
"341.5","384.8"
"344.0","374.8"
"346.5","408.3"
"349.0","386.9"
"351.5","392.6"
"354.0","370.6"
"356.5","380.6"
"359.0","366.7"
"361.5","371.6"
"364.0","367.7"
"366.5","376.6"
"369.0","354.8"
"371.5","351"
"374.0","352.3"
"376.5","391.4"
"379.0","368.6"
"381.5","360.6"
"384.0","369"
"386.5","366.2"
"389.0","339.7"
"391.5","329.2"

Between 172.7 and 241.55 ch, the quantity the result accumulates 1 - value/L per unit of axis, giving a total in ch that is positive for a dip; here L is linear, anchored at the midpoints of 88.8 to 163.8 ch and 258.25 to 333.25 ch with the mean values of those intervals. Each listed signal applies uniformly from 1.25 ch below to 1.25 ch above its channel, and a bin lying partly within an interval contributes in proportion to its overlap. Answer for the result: 9.6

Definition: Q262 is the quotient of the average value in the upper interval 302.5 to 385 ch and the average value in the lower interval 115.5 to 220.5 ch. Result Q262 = 1.3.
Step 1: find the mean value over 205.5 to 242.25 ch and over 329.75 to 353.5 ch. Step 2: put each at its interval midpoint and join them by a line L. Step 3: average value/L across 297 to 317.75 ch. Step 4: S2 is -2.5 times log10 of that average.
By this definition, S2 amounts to -0.15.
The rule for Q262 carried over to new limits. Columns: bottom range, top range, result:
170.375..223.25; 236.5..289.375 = 1.11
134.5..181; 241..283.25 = 1.06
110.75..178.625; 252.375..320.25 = 1.19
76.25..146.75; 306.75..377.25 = 1.24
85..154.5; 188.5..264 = 0.96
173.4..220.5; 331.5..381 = 1.24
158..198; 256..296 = 1.17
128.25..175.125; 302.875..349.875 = 1.29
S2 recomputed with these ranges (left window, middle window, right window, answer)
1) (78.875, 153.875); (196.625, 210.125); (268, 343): 0.15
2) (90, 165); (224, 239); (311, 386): 0.16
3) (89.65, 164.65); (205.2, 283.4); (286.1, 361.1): 0.14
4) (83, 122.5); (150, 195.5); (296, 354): 0.13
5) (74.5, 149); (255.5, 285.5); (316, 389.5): 0.04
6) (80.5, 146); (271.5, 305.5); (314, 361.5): 0.03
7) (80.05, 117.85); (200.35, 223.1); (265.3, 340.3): 0.18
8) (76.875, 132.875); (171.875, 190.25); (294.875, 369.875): 0.13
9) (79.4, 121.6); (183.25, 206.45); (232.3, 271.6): 0.08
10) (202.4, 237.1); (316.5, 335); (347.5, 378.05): -0.18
